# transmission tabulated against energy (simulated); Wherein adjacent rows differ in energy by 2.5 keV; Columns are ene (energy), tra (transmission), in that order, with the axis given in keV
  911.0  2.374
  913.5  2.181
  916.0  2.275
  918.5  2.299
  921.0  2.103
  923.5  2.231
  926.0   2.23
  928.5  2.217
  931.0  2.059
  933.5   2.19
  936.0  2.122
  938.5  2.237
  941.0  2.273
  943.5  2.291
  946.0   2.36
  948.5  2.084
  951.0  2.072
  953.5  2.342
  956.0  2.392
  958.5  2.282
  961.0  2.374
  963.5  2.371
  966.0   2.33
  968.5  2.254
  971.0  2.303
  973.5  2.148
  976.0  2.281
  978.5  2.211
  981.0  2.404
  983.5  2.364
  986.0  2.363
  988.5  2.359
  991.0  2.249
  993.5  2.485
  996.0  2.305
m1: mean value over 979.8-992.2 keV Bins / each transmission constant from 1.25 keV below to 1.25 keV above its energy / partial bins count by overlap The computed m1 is 2.35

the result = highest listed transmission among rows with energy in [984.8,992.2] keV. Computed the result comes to 2.363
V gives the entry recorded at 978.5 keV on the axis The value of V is 2.211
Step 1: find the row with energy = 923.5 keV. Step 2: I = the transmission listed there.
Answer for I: 2.231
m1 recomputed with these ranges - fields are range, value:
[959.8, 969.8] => 2.33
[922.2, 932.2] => 2.18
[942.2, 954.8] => 2.23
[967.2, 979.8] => 2.24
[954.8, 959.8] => 2.34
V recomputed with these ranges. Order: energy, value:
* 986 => 2.363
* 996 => 2.305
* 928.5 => 2.217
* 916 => 2.275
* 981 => 2.404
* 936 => 2.122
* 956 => 2.392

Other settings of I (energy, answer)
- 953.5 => 2.342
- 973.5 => 2.148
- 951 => 2.072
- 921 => 2.103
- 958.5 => 2.282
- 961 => 2.374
